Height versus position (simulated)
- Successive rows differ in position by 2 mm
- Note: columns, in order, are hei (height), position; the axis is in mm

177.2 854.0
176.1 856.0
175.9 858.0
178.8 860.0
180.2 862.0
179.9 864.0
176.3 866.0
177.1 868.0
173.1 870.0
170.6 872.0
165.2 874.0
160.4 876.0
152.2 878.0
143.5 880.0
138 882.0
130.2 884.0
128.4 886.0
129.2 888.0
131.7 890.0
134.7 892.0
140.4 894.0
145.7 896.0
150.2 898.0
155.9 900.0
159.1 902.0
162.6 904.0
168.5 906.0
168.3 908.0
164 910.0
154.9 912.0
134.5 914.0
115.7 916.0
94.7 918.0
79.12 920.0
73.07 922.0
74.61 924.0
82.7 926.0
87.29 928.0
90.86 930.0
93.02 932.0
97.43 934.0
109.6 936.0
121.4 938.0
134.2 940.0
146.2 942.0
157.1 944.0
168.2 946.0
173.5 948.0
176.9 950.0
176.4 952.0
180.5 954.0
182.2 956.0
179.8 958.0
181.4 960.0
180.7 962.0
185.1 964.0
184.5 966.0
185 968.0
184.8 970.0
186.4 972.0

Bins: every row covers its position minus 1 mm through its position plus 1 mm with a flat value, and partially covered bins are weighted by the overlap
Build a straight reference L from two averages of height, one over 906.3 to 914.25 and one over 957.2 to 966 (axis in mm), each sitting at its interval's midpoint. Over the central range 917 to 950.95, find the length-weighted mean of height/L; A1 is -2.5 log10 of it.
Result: 0.43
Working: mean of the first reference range 159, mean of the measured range 115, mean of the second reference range 182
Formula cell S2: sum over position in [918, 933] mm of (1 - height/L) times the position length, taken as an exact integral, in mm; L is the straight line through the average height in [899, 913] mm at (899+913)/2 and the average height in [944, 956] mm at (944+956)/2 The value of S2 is 7.5 mm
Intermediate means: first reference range 162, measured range 83.7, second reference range 174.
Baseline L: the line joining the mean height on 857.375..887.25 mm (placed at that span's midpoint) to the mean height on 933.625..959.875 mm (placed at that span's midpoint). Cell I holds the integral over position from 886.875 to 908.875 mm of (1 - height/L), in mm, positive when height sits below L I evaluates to 1.4 mm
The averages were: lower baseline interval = 162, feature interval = 149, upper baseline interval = 156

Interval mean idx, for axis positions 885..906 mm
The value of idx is 145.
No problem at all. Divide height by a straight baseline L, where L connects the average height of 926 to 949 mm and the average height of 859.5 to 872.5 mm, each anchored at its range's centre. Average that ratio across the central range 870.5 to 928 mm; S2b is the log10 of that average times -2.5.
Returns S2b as 0.13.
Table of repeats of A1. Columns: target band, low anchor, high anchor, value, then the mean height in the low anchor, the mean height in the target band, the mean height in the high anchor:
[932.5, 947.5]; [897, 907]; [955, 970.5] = 0.29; 159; 133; 183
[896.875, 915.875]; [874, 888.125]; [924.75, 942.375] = -0.24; 143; 156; 105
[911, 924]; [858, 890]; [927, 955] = 0.34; 159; 106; 137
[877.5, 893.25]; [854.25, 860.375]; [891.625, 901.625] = 0.15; 177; 136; 147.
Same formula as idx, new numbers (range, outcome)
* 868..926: 139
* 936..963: 164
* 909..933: 104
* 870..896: 145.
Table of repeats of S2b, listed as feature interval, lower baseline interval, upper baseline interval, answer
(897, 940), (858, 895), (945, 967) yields 0.35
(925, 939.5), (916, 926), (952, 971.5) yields 0.13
